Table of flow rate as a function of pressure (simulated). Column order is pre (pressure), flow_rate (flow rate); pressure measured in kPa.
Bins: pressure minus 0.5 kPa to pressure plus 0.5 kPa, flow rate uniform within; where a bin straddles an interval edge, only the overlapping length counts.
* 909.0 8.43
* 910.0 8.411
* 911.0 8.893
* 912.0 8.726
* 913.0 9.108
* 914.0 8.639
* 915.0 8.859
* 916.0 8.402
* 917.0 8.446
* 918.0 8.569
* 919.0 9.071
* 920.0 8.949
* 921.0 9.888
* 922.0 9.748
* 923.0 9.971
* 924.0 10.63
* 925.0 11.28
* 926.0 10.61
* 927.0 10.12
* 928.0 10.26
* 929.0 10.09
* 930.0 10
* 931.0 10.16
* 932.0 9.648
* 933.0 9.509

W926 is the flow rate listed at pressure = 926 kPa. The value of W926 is 10.61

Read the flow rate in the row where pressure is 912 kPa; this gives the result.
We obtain 8.726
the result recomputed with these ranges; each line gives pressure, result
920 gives 8.949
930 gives 10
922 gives 9.748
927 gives 10.12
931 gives 10.16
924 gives 10.63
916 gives 8.402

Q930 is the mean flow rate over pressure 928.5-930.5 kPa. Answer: 10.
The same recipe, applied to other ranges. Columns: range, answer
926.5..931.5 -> 10.1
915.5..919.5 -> 8.62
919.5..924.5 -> 9.84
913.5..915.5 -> 8.75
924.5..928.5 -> 10.6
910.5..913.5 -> 8.91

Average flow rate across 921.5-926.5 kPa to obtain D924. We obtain 10.4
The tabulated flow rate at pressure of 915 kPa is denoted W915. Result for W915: 8.859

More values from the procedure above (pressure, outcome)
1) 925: 11.28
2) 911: 8.893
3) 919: 9.071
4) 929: 10.09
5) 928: 10.26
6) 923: 9.971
